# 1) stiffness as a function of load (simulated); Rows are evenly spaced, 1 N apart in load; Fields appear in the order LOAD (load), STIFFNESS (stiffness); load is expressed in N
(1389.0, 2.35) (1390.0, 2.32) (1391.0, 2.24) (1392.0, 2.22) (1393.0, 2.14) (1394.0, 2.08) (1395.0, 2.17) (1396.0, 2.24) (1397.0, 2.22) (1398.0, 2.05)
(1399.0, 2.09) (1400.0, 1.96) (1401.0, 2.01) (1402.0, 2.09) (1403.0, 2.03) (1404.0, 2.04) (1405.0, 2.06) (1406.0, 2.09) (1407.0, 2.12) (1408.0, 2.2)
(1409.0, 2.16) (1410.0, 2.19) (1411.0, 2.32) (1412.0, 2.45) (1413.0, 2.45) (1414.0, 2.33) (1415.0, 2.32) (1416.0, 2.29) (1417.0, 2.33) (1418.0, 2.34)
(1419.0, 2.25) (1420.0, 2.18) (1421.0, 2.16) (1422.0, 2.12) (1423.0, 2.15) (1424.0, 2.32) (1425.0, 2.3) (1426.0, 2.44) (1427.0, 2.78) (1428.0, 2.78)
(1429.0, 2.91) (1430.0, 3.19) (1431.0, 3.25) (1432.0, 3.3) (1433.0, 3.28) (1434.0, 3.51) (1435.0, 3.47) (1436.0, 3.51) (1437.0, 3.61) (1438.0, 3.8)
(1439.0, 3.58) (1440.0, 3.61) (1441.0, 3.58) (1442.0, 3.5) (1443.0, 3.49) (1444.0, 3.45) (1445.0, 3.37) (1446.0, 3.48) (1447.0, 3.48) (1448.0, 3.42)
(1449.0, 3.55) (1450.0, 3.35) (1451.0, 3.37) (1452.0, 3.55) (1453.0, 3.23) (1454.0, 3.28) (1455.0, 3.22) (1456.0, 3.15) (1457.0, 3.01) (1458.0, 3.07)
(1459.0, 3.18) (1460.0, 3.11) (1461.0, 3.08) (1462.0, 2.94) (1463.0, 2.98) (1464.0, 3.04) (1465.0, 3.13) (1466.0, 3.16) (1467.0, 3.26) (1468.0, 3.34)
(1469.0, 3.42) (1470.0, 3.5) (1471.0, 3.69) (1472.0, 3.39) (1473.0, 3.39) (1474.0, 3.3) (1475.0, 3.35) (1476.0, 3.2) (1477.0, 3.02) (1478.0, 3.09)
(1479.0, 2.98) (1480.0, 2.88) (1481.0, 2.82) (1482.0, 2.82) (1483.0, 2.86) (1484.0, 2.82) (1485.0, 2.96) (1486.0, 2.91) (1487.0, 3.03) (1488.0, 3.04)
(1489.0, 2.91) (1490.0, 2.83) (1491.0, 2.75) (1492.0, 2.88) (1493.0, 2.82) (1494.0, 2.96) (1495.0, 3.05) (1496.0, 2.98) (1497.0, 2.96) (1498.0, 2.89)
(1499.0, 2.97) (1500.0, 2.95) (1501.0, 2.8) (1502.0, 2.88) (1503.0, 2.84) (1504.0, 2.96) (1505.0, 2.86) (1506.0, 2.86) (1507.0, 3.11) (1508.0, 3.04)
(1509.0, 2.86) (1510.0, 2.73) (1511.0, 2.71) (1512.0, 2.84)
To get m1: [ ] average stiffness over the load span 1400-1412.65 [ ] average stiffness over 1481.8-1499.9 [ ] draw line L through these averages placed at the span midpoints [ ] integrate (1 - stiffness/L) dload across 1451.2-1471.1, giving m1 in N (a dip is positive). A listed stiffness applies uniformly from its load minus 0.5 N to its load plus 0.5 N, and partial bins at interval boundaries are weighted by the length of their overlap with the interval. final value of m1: -4.3 N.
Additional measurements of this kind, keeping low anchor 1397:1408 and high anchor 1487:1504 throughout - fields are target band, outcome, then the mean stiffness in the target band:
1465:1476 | -2.77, 3.36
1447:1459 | -3.66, 3.29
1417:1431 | -1.31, 2.48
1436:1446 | -4.68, 3.55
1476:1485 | -0.50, 2.93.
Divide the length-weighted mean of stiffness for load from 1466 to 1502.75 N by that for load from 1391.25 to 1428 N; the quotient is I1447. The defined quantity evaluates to 1.4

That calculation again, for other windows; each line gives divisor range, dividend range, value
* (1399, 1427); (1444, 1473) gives 1.48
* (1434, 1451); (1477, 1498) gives 0.83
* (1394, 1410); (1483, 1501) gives 1.39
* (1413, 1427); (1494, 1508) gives 1.28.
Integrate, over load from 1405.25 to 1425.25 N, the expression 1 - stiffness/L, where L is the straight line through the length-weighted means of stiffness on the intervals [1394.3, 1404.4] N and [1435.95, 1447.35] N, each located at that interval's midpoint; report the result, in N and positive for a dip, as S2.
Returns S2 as 2.8 N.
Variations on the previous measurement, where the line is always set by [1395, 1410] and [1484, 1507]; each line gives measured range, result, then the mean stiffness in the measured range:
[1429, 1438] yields -3.8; 3.39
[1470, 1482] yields -2.0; 3.19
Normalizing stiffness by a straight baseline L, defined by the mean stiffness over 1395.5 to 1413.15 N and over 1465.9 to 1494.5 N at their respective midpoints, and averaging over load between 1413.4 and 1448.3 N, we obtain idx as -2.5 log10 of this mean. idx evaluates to -0.19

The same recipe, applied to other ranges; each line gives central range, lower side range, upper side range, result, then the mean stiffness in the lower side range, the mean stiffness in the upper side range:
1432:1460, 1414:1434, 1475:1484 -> -0.24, 2.58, 2.97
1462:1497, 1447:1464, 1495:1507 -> 0.00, 3.22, 2.92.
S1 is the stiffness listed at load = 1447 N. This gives 3.48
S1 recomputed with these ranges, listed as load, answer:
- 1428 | 2.78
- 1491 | 2.75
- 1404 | 2.04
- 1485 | 2.96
